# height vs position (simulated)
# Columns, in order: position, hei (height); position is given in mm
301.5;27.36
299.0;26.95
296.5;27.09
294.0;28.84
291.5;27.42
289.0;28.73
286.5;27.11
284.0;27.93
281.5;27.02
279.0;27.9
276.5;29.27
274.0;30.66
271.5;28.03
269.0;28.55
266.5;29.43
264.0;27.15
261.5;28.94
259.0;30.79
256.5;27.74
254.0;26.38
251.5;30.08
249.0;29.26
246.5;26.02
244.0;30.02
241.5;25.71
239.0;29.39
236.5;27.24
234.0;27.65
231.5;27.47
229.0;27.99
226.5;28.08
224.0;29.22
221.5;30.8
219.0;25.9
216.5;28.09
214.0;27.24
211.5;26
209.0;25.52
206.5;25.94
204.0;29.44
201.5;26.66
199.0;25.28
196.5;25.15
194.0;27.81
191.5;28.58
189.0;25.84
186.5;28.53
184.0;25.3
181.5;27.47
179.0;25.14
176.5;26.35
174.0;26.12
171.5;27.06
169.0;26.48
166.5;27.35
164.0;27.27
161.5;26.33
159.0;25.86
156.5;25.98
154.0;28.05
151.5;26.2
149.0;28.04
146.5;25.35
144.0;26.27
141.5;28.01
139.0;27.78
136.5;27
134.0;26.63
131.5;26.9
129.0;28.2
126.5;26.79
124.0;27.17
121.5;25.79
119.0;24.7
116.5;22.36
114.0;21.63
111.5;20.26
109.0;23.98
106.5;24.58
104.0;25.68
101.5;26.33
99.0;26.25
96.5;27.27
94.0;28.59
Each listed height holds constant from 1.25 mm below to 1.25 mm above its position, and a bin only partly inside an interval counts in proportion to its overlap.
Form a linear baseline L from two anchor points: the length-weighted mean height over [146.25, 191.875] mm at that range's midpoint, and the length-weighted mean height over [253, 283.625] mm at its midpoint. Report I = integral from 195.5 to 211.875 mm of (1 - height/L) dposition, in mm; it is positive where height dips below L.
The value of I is 0.6 mm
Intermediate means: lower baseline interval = 26.7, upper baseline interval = 28.5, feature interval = 26.3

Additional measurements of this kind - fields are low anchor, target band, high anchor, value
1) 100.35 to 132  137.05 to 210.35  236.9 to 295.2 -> -1.5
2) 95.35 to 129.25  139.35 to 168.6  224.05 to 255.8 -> -1.0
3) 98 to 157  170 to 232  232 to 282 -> 0.5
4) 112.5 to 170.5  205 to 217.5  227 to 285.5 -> 0.4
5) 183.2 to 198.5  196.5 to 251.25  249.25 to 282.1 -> 0.2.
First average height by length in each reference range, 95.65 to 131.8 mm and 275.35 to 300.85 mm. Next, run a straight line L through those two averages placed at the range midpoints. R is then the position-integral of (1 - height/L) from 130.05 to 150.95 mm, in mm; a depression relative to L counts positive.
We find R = -1.18 mm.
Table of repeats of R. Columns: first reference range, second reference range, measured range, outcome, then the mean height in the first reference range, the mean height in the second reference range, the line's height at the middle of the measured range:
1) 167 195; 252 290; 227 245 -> -0.1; 26.8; 28.4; 27.8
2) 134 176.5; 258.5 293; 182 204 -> 0.4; 26.8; 28.4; 27.3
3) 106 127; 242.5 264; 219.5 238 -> -0.4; 24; 28.5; 27.7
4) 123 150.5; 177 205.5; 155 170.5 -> 0.2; 27.1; 26.8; 27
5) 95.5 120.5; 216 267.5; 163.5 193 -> -0.5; 24.3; 28.3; 26.4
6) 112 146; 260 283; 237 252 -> -0.1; 25.9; 28.6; 28.1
